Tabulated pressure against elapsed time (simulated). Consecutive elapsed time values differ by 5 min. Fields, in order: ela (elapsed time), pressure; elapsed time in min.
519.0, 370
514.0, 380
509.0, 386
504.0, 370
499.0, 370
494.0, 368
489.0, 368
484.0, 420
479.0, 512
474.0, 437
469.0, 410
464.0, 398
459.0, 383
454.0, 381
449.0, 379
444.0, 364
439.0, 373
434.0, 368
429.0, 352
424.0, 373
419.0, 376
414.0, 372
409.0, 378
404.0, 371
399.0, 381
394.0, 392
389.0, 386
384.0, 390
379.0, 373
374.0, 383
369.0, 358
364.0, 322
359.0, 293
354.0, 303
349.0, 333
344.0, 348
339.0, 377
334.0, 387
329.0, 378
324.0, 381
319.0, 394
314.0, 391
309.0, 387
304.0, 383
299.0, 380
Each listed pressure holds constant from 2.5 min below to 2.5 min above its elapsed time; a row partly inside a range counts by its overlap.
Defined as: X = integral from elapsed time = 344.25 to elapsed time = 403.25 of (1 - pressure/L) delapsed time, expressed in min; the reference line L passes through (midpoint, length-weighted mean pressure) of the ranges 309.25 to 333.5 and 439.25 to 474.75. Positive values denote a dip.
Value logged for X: 4.8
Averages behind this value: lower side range 386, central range 356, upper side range 390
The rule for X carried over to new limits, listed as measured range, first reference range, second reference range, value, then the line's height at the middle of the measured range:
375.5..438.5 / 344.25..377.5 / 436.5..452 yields -3.73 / 355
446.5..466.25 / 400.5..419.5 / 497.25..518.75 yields -0.52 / 375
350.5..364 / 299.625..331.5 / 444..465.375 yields 2.79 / 384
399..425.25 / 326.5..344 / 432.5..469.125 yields 0.30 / 379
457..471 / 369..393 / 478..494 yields 0.39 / 408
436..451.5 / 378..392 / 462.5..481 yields 1.83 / 422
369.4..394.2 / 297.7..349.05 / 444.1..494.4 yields 0.46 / 389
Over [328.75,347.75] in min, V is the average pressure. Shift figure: 369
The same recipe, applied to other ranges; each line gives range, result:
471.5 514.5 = 402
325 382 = 352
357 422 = 368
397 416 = 375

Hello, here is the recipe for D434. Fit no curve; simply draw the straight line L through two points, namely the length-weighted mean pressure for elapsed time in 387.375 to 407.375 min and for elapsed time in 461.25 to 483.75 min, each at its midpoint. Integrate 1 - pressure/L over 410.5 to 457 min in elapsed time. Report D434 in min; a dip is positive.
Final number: 4.23 min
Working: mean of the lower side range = 382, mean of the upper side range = 437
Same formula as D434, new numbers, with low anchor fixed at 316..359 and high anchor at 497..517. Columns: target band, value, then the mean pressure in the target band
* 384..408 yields -1.2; 383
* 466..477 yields -1.6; 426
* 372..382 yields -0.4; 378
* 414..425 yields -0.2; 374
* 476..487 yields -2.5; 460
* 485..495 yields 0.0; 376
